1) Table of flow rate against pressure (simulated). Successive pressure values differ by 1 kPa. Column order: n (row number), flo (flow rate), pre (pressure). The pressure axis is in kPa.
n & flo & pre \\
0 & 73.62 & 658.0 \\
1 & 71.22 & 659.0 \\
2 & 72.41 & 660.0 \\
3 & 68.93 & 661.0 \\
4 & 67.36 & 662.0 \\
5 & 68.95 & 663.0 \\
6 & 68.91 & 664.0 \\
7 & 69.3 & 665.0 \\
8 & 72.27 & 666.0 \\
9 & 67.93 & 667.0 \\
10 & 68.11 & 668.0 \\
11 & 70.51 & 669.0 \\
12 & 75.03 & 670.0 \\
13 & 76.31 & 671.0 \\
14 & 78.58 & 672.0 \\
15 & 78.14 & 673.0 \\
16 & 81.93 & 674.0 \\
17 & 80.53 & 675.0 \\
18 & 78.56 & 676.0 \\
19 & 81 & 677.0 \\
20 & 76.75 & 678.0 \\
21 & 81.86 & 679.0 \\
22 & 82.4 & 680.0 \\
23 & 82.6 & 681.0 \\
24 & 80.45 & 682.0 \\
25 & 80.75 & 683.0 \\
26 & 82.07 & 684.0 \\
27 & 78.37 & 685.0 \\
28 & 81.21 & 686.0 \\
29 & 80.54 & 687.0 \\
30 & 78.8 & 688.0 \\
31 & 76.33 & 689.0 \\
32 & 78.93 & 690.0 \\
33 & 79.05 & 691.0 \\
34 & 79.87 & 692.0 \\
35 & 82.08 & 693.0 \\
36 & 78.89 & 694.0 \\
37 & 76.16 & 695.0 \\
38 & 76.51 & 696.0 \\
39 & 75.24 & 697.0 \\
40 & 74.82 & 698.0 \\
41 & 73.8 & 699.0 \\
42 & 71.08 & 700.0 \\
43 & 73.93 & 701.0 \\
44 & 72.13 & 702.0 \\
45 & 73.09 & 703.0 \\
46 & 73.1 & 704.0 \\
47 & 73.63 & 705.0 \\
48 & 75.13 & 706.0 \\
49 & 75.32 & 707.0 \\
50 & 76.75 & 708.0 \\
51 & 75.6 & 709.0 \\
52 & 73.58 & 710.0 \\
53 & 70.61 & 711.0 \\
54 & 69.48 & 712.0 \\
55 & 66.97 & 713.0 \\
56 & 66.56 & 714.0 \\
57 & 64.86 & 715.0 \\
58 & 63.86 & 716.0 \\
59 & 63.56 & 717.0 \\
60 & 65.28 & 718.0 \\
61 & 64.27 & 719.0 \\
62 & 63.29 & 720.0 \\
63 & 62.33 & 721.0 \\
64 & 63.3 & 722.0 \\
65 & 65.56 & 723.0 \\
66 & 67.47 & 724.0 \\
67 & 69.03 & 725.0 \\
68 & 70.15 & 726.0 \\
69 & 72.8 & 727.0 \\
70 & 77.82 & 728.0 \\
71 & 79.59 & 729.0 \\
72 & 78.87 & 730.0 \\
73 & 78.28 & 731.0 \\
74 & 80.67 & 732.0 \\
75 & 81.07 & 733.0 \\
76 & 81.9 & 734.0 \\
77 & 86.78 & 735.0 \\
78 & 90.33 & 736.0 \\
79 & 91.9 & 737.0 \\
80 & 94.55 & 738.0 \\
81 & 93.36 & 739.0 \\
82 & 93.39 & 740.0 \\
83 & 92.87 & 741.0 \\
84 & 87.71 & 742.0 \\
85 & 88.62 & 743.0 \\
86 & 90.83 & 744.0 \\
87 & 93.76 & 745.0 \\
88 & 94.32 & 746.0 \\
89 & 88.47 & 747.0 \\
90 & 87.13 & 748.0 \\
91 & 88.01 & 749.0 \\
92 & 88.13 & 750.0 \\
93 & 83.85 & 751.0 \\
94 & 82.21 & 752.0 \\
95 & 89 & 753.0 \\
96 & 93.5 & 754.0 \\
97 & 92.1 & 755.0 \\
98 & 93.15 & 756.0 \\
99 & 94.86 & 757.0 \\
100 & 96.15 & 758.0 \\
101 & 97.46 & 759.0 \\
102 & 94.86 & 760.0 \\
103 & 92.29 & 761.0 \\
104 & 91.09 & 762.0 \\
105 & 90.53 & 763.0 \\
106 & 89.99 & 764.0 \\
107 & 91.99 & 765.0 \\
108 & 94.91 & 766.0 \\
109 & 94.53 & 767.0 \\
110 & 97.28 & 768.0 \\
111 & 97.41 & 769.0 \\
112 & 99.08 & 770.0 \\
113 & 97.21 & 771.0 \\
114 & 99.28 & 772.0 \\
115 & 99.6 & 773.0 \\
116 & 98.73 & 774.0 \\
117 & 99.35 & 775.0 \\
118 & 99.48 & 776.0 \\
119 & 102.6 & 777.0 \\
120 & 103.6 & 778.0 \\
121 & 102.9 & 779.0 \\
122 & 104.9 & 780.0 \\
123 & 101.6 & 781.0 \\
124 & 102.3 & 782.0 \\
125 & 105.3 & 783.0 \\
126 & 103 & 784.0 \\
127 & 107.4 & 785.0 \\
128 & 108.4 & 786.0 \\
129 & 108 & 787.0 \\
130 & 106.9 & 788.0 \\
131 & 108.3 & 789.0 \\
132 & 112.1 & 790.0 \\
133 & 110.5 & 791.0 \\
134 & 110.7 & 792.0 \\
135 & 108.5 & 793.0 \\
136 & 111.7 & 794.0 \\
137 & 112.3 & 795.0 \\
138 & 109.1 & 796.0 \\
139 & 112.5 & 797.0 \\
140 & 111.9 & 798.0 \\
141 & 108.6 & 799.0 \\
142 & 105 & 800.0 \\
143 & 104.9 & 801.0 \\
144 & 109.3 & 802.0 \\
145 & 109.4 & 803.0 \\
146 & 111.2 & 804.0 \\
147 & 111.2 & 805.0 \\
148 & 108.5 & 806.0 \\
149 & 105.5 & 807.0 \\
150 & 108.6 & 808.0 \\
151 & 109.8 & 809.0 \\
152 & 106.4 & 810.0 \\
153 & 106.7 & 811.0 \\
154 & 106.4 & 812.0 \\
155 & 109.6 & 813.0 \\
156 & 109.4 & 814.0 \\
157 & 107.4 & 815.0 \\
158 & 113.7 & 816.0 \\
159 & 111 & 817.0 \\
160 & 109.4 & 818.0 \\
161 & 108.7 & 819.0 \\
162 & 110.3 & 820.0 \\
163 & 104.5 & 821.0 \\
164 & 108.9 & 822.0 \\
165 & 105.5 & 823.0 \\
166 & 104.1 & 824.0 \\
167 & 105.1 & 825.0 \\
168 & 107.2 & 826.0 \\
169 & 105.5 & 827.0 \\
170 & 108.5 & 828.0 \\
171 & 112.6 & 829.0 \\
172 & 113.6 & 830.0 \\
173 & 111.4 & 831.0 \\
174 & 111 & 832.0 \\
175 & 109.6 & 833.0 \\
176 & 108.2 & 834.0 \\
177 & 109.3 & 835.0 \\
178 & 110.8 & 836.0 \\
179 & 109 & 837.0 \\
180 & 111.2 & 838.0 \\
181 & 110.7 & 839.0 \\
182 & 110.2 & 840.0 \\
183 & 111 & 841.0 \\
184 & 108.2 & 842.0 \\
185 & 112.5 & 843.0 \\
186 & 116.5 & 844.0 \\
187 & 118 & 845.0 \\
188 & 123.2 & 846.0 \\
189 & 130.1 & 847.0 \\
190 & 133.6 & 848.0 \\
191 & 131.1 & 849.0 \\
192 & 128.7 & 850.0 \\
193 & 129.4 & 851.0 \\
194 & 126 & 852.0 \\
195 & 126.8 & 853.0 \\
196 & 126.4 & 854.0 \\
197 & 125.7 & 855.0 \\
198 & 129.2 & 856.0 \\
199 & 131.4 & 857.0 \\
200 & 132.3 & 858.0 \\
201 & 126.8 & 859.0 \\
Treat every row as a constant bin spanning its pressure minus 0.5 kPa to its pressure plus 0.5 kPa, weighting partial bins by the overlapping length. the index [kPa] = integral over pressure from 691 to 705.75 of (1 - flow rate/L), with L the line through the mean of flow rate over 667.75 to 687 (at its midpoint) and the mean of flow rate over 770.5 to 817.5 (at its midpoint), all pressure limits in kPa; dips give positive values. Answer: 1.5 kPa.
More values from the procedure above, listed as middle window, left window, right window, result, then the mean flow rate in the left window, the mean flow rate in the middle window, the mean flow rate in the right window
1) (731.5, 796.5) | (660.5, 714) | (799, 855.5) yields -0.46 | 75.6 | 96.7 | 113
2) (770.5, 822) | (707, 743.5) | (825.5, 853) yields -3.29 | 75.9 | 107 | 116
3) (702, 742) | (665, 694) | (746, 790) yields 5.57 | 78.1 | 75.2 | 97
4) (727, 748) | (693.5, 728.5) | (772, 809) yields -1.04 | 70.7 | 86.9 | 107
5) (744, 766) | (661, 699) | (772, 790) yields 1.29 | 76.8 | 91.2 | 104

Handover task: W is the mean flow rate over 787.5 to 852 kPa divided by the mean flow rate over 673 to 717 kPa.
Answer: 1.5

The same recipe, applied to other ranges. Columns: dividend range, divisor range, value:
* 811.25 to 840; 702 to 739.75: 1.47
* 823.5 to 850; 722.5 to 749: 1.35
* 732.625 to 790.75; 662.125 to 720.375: 1.28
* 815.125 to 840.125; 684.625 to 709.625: 1.43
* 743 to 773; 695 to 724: 1.32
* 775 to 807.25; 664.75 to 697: 1.38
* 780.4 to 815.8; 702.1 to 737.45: 1.49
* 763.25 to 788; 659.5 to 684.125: 1.33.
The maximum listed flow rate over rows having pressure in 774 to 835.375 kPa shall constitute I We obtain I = 113.7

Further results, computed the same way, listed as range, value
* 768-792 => 112.1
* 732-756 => 94.55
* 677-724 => 82.6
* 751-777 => 102.6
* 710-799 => 112.5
